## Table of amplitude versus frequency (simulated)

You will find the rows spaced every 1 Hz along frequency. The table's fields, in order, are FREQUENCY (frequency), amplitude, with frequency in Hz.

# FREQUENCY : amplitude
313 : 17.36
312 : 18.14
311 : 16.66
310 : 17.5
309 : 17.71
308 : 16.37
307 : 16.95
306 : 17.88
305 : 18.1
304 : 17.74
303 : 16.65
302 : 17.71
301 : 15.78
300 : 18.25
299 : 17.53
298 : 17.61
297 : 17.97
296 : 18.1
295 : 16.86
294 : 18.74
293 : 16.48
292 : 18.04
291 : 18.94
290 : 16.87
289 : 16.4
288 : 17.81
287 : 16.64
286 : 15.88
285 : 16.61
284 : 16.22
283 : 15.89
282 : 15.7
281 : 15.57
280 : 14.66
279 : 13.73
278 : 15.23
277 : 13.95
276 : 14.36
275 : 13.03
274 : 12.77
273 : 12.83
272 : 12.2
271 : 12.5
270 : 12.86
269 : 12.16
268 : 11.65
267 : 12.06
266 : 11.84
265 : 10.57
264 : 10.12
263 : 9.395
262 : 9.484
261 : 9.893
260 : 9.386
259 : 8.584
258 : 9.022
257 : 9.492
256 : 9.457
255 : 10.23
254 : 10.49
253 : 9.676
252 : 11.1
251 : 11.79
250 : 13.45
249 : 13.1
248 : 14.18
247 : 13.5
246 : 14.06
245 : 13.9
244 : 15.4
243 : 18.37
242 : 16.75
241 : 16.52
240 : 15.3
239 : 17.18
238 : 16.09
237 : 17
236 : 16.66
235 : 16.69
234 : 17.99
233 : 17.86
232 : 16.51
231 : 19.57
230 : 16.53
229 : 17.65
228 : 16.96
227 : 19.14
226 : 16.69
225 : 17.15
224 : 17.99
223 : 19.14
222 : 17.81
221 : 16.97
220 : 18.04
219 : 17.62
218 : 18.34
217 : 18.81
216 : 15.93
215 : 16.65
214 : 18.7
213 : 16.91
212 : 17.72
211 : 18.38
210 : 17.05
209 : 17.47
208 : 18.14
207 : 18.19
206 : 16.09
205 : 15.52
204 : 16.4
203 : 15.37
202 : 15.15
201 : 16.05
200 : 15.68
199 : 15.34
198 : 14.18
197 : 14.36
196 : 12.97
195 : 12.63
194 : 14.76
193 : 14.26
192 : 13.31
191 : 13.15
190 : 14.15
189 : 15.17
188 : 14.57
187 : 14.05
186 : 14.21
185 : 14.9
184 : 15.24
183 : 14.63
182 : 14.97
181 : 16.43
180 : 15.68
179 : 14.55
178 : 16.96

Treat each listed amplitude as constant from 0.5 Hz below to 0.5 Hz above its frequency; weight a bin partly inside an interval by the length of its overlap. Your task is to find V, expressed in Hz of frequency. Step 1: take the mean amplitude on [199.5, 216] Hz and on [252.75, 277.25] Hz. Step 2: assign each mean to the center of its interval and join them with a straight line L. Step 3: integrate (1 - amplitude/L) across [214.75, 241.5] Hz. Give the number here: -4.7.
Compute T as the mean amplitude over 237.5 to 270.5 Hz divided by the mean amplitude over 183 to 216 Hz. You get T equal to 0.80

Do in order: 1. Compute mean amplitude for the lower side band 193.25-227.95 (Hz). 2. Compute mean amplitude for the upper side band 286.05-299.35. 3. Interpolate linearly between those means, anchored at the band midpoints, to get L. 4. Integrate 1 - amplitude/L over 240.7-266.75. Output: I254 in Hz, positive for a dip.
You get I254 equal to 7.9 Hz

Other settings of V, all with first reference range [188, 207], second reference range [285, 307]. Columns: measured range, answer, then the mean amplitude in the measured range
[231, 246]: -0.7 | 16.6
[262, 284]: 5.0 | 13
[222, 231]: -1.3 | 17.8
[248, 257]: 2.8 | 11.2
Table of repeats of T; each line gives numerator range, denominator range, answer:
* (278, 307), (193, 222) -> 1.03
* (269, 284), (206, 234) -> 0.79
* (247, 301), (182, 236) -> 0.84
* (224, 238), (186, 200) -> 1.23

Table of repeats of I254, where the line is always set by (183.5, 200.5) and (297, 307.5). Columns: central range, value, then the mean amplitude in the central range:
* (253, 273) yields 6.98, 10.6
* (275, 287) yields 1.16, 15.2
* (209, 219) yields -1.80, 17.6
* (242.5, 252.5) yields 1.25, 13.9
